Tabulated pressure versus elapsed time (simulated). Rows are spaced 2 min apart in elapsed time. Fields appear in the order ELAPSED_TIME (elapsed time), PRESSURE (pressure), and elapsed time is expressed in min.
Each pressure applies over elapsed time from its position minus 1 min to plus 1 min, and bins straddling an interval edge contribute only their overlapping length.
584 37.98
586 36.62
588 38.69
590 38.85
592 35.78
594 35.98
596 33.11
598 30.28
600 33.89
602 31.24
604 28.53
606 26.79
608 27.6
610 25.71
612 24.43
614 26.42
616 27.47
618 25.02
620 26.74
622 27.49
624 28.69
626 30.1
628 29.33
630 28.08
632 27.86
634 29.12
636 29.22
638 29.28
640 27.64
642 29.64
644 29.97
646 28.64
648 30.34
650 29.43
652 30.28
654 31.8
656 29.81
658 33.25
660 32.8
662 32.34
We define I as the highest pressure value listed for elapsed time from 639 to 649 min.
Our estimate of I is 30.34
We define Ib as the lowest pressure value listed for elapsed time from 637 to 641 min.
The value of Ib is 27.64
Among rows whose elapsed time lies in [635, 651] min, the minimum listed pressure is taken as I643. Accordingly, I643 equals 27.64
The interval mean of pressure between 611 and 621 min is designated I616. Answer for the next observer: 26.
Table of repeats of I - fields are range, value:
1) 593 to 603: 35.98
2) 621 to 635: 30.1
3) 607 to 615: 27.6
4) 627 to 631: 29.33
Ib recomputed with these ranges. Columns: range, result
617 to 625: 25.02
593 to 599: 30.28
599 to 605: 28.53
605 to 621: 24.43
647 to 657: 29.43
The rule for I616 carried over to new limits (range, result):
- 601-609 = 28.5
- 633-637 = 29.2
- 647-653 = 30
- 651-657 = 30.6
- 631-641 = 28.6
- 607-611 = 26.7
